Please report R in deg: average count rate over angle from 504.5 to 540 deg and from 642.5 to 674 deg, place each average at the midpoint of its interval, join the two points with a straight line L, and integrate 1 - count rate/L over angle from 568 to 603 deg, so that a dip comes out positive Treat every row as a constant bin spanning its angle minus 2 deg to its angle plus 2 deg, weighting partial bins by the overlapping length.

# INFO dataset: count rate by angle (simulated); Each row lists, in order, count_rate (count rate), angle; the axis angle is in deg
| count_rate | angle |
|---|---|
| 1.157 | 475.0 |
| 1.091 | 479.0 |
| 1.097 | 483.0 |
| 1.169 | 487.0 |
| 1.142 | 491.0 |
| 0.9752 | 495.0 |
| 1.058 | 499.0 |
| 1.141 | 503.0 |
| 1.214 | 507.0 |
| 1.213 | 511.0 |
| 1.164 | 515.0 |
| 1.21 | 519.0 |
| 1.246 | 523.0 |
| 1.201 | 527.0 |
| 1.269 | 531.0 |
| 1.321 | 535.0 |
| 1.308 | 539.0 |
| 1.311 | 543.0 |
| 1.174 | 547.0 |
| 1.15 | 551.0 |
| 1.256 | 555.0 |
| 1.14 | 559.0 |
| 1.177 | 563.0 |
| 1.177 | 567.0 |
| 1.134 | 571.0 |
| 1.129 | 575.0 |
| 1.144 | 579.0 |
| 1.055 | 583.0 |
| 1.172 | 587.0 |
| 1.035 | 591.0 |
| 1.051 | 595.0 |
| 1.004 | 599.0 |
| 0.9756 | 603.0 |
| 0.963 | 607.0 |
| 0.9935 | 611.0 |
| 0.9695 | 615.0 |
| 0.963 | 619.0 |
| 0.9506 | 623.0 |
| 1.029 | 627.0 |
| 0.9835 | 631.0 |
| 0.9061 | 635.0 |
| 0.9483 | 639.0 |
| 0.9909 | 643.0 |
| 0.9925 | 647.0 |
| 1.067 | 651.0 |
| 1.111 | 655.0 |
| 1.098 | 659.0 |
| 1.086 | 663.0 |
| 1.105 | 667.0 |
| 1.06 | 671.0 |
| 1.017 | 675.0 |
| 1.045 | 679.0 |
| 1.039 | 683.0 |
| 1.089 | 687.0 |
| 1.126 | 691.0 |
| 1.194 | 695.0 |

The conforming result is 2.1 deg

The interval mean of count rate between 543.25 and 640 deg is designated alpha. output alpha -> 1.07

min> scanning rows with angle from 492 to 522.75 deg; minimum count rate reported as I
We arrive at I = 0.9752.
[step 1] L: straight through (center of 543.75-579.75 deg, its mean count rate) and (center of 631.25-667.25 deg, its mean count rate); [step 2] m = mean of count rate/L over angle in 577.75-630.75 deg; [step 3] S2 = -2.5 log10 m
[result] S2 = 0.08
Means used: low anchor 1.17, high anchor 1.03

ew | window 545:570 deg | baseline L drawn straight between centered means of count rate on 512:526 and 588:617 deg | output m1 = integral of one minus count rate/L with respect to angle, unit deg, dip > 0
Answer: -1.4 deg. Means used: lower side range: 1.21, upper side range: 1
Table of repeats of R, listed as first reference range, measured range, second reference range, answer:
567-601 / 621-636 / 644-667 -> 1.5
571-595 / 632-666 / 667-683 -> 1.2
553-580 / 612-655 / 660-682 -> 4.4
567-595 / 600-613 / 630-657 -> 1.1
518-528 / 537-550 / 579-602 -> -0.9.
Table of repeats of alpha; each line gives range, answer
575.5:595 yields 1.1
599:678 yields 1.01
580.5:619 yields 1.02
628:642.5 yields 0.956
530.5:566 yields 1.23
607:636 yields 0.972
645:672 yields 1.07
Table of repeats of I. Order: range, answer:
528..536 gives 1.269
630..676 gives 0.9061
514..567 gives 1.14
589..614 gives 0.963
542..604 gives 0.9756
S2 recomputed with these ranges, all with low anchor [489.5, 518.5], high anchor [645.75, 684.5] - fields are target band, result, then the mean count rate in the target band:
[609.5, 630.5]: 0.11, 0.981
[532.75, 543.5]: -0.17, 1.31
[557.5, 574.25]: -0.05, 1.16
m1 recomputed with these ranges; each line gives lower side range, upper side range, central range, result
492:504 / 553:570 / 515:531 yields -1.60 deg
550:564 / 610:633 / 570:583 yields -0.02 deg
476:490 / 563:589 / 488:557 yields -4.09 deg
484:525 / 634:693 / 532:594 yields -3.57 deg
